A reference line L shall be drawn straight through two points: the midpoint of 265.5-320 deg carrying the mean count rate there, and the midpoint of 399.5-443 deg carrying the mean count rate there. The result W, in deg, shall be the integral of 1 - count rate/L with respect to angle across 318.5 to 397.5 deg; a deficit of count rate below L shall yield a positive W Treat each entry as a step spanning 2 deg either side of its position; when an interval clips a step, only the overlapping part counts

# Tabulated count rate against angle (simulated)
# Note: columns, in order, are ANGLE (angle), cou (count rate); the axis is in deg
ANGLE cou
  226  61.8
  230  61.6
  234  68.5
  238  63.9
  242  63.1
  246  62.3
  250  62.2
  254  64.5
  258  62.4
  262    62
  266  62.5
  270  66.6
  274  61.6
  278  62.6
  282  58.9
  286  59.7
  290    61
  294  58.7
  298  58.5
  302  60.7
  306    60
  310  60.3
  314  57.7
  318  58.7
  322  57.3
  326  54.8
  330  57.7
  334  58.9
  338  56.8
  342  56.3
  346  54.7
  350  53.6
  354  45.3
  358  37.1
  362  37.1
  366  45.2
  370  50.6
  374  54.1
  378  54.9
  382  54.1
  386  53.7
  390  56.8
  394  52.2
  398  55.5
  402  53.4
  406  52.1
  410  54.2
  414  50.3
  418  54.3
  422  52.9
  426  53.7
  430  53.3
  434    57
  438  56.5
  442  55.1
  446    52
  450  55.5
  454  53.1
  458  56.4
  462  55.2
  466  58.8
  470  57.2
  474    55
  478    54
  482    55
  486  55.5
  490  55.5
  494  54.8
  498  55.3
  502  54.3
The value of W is 6.6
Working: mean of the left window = 60.5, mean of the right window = 53.9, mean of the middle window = 52.4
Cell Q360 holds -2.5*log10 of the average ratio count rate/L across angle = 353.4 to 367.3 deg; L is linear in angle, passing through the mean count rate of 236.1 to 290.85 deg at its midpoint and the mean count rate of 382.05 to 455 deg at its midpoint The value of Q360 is 0.37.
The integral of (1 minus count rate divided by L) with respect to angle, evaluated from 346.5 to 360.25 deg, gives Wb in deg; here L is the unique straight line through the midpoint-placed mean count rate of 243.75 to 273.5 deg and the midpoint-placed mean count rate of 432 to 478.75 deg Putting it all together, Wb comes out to 3.1 deg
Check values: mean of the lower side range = 63.1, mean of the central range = 46.2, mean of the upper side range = 55.5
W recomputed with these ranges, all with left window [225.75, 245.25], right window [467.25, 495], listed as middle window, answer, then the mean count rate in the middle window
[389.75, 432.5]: 3.2 deg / 53.4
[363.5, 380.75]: 2.4 deg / 50.9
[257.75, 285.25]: 0.2 deg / 62.2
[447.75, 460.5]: 0.3 deg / 54.9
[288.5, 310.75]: 0.7 deg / 59.8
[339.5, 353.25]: 1.4 deg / 54.1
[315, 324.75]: 0.5 deg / 57.7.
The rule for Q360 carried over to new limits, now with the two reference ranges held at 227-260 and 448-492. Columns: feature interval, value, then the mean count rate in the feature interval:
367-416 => 0.10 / 53.3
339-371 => 0.24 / 47.7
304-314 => 0.03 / 59.7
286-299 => 0.04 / 59.5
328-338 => 0.04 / 58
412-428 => 0.09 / 52.8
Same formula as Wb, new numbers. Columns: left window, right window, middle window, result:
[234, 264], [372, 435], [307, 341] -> 0.53 deg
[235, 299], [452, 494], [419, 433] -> 0.83 deg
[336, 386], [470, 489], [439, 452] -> -0.16 deg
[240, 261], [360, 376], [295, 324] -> -2.25 deg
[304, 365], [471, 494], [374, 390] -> -0.13 deg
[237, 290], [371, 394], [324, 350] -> 0.50 deg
